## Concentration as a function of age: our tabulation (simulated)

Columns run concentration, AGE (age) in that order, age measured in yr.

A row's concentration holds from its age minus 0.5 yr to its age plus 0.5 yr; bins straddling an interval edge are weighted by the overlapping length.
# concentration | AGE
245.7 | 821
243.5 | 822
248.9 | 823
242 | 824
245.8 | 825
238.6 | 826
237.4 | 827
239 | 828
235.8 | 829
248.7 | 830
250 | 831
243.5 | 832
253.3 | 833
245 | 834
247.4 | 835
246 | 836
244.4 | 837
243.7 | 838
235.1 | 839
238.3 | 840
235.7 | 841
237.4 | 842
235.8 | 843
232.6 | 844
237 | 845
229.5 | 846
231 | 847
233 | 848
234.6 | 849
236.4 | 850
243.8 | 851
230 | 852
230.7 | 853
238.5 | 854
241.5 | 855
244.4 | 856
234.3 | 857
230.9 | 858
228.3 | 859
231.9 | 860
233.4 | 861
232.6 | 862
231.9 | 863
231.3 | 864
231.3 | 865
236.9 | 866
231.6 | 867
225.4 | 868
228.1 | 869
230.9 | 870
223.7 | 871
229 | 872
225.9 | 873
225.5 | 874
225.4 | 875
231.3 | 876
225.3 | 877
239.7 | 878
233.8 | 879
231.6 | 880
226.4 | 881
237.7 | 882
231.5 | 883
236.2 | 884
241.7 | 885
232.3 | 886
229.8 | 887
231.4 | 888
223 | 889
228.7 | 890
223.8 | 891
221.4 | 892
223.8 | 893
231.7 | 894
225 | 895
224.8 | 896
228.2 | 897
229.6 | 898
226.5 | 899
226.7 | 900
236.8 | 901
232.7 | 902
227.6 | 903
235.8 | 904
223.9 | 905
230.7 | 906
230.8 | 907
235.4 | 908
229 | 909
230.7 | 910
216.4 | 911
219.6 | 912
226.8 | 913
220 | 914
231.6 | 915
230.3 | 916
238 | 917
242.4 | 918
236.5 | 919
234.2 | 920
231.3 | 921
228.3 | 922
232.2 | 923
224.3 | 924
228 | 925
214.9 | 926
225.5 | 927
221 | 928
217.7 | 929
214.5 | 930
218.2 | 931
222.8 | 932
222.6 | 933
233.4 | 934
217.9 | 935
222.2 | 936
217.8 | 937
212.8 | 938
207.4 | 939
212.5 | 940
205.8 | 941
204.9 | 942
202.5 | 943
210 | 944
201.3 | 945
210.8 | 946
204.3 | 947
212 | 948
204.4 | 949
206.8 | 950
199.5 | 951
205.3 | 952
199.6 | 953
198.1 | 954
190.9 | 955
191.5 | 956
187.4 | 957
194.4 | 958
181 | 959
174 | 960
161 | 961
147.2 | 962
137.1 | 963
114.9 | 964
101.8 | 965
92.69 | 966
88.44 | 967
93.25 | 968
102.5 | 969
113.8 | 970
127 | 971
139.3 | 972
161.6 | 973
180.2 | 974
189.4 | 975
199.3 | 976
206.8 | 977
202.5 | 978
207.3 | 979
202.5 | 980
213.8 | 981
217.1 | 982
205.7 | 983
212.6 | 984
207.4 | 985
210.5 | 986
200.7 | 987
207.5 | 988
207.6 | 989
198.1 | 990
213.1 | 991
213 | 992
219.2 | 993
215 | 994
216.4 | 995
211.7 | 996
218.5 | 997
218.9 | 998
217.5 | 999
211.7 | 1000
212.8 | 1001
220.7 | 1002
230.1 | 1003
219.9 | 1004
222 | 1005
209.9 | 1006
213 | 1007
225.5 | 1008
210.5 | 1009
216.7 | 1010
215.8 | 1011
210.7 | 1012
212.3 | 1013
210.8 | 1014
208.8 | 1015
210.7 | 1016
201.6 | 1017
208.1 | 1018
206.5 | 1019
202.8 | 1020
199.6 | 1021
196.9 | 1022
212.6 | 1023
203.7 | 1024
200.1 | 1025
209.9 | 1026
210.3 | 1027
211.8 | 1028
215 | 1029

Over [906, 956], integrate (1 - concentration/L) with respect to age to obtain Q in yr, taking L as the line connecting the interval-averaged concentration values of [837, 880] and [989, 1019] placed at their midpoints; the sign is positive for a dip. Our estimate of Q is 1.2 yr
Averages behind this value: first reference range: 233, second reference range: 214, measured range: 218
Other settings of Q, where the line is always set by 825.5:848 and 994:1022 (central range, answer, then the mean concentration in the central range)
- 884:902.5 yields 0.2 yr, 229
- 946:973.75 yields 7.5 yr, 161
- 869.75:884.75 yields 0.2 yr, 230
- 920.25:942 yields 0.5 yr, 220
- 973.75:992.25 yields 1.0 yr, 205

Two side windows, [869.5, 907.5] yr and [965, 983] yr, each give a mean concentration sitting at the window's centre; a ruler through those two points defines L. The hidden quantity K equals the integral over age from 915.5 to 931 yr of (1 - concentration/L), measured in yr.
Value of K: -2.0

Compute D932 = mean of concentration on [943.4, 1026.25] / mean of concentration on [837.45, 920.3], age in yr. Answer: 0.8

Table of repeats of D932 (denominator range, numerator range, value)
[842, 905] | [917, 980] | 0.83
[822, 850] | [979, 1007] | 0.89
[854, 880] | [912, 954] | 0.94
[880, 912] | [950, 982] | 0.72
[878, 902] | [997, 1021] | 0.93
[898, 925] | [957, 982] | 0.68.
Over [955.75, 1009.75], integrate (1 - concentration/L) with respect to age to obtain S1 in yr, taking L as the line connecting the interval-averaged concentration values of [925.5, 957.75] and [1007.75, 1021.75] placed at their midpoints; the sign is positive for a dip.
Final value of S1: 5.8 yr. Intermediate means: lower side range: 210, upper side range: 210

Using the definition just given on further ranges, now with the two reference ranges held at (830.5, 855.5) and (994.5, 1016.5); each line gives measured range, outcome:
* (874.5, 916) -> 0.4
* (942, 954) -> 1.0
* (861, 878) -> 0.4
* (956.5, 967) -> 3.6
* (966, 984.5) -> 4.4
